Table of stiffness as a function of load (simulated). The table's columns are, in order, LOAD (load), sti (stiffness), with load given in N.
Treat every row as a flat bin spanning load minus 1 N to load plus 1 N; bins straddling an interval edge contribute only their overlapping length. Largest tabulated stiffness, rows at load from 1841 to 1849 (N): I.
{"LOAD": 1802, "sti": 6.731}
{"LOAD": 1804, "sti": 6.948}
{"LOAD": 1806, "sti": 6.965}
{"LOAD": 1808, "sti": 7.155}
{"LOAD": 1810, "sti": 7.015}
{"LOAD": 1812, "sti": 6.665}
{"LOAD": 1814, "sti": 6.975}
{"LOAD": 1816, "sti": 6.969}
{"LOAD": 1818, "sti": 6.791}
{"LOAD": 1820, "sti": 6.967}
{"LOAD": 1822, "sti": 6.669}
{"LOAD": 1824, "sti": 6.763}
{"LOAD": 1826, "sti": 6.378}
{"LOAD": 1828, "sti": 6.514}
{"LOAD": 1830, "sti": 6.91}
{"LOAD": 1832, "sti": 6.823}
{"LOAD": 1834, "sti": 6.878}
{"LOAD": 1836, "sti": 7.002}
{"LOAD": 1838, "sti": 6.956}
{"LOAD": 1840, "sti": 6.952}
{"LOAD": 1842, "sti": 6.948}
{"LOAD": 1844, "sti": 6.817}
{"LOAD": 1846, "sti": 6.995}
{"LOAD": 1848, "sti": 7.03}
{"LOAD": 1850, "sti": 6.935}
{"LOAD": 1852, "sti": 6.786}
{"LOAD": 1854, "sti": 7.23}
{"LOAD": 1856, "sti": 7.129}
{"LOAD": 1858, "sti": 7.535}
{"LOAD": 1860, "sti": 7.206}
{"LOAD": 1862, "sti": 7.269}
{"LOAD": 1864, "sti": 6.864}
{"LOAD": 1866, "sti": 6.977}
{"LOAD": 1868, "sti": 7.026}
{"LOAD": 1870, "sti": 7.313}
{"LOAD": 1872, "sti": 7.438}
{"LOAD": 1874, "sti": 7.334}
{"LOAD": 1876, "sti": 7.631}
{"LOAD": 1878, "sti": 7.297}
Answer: 7.03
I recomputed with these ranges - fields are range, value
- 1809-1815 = 7.015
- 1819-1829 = 6.967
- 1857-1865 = 7.535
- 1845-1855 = 7.23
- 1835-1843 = 7.002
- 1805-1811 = 7.155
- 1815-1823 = 6.969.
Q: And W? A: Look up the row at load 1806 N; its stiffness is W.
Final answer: 6.965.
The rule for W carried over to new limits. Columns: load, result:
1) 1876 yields 7.631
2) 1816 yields 6.969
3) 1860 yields 7.206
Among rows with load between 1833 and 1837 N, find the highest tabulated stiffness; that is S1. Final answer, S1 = 7.002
